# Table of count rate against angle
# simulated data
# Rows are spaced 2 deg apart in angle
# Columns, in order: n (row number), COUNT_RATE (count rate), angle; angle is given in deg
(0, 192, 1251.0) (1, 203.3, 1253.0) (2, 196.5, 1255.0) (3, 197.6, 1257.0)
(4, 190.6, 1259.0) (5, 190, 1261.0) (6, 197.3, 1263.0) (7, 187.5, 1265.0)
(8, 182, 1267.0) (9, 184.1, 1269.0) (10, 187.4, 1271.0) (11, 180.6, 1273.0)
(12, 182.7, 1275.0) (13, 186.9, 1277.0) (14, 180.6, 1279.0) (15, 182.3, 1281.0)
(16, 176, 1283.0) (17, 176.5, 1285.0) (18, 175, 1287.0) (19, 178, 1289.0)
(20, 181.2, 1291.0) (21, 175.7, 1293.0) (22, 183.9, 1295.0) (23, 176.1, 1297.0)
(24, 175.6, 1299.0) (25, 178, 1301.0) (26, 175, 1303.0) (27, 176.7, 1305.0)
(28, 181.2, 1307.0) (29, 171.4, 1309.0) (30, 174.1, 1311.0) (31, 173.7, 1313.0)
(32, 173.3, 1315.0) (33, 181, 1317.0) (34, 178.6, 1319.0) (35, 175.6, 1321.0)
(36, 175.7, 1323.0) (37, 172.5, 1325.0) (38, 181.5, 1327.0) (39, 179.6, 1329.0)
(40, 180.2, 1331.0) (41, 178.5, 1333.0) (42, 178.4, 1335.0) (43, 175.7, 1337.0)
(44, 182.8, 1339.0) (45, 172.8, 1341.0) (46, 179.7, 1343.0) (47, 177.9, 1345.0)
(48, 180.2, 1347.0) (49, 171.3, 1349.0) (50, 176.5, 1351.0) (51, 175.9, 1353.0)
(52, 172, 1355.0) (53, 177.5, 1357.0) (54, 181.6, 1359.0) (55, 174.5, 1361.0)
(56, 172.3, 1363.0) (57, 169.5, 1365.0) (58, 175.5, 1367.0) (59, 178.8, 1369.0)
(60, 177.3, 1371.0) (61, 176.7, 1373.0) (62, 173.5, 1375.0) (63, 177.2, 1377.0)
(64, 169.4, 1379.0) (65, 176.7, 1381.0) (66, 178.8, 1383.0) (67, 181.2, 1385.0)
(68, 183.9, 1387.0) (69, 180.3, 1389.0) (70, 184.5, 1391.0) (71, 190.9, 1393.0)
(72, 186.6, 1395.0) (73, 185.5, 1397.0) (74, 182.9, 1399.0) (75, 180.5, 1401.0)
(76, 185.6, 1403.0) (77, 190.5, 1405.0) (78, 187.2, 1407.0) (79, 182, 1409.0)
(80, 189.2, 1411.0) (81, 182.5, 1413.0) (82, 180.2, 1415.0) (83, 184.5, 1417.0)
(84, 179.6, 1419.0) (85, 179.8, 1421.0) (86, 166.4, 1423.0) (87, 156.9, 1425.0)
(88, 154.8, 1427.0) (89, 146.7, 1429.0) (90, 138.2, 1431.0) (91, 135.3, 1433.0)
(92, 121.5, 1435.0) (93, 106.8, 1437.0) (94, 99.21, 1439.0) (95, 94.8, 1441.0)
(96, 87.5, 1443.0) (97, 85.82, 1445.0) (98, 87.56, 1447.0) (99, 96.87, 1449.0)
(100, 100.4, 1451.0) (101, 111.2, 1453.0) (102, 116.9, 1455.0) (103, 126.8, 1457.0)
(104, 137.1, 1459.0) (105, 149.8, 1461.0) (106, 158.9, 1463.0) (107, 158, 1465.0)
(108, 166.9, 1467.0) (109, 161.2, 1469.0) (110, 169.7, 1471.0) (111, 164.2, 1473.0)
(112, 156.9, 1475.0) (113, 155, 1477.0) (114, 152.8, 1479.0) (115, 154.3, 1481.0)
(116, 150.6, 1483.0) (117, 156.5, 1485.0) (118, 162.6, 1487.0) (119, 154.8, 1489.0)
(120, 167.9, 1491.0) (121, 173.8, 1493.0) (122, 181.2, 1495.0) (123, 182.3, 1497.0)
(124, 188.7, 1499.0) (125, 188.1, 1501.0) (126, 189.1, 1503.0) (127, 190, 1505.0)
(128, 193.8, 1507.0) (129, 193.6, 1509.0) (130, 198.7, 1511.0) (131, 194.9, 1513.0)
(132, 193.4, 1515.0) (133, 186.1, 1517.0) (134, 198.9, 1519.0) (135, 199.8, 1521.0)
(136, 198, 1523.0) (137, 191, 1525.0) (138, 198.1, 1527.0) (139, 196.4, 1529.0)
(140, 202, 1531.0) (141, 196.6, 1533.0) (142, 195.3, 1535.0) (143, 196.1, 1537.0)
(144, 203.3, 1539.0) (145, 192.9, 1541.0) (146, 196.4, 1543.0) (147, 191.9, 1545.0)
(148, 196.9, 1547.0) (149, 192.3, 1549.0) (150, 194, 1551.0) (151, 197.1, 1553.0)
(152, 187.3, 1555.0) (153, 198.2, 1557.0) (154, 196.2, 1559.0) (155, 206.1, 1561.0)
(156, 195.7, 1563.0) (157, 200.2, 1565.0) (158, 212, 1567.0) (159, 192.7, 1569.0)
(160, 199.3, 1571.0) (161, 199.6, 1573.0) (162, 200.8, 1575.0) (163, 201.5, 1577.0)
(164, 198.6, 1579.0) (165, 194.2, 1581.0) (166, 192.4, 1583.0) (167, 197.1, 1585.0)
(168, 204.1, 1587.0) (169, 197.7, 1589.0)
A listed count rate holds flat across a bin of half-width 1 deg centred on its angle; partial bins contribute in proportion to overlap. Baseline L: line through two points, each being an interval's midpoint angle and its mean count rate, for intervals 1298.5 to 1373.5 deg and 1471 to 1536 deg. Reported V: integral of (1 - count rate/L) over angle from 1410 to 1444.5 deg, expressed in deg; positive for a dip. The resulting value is 6.3 deg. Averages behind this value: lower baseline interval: 177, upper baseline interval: 181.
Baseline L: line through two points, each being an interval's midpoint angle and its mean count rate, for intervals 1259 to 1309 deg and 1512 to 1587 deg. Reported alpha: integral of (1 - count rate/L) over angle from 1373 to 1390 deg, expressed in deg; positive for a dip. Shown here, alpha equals 0.9 deg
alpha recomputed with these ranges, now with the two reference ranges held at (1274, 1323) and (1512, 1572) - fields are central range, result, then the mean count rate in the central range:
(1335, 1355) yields 0.5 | 177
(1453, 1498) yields 8.3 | 156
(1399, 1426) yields 0.9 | 180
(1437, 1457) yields 9.5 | 99.7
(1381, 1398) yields 0.1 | 184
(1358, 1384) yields 1.1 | 176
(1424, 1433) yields 1.9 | 148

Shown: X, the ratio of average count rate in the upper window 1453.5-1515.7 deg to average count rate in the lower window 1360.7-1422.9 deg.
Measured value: 0.92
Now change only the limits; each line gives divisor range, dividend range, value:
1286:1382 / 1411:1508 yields 0.85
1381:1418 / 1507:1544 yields 1.07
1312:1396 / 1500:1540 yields 1.10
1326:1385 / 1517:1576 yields 1.12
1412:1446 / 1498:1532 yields 1.37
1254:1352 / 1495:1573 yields 1.08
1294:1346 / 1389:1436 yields 0.97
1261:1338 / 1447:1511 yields 0.88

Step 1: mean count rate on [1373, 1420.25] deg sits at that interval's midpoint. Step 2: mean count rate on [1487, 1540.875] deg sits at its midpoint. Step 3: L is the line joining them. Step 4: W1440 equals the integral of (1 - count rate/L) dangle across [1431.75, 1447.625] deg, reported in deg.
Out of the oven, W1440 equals 7.02 deg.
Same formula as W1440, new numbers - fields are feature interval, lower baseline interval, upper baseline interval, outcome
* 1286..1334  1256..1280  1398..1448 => 0.09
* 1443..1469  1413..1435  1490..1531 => 7.23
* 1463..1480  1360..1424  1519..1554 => 2.57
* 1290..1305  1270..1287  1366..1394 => 0.24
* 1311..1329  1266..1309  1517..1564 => 0.52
